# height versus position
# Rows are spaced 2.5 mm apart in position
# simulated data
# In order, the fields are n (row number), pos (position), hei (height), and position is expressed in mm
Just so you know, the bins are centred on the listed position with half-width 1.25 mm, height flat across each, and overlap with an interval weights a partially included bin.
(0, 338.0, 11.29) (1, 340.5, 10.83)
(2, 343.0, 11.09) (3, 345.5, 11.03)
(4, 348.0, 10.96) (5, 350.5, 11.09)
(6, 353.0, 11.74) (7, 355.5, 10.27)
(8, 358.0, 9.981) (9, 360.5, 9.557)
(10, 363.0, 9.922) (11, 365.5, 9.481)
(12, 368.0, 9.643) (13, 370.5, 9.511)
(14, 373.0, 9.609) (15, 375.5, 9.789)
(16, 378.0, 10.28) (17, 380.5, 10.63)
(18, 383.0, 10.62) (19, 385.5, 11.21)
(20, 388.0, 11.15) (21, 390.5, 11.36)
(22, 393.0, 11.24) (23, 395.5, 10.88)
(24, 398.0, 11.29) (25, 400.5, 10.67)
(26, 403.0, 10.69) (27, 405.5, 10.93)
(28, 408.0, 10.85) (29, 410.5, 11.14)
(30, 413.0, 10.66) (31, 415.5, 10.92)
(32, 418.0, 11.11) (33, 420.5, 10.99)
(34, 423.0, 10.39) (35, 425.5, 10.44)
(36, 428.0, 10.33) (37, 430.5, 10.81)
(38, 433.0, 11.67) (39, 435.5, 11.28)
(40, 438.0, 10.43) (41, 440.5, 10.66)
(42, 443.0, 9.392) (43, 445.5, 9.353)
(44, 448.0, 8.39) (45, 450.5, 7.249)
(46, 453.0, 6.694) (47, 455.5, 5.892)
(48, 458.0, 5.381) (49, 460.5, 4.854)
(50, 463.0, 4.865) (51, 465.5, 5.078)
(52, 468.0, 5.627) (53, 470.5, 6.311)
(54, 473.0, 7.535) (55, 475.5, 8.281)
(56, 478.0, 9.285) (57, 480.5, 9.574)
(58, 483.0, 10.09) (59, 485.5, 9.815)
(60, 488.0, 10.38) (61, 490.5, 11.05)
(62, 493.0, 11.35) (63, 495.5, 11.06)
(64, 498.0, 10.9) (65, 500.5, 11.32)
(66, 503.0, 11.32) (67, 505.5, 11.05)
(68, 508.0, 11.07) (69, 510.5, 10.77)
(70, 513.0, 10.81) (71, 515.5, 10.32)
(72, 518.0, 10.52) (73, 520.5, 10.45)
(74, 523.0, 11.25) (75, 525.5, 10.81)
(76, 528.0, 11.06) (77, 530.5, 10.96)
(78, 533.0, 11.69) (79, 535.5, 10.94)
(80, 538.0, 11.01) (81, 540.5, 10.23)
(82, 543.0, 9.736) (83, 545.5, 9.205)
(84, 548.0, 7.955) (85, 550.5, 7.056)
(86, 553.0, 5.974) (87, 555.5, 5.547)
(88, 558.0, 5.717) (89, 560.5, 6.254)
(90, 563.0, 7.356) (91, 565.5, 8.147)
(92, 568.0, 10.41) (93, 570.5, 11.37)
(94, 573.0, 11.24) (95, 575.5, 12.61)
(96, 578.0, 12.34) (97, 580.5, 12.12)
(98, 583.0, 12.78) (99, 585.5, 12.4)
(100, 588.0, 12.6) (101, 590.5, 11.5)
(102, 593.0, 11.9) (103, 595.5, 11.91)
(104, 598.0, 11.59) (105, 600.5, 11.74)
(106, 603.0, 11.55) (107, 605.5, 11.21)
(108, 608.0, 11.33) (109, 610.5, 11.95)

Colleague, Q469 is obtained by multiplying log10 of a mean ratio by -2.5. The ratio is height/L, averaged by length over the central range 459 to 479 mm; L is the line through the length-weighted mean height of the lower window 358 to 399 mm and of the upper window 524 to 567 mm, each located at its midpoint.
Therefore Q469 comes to 0.43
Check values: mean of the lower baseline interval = 10.4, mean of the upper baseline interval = 8.83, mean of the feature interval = 6.43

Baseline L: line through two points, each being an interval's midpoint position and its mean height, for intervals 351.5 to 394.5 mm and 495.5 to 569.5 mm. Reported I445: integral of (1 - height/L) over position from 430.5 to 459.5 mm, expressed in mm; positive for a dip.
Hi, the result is 3.6 mm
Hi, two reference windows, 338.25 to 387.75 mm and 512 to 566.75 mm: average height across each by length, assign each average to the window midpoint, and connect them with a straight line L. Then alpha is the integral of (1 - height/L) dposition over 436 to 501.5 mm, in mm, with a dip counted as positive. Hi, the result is 7.9 mm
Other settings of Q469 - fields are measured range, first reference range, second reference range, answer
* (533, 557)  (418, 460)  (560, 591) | 0.204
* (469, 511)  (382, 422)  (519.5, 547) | 0.075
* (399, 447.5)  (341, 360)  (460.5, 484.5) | -0.216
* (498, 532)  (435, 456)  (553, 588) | -0.163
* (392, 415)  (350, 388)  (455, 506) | -0.125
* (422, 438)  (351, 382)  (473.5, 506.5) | -0.060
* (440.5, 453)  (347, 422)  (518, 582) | 0.190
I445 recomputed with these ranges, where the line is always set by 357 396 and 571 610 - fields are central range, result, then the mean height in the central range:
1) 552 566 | 6.3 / 6.42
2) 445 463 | 7.1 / 6.59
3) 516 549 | 2.9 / 10.5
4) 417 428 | 0.0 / 10.7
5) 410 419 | -0.3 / 10.9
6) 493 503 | 0.1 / 11.2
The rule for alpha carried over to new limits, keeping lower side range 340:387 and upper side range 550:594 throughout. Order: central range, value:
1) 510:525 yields -1.0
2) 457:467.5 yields 5.2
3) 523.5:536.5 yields -1.5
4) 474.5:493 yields 0.3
